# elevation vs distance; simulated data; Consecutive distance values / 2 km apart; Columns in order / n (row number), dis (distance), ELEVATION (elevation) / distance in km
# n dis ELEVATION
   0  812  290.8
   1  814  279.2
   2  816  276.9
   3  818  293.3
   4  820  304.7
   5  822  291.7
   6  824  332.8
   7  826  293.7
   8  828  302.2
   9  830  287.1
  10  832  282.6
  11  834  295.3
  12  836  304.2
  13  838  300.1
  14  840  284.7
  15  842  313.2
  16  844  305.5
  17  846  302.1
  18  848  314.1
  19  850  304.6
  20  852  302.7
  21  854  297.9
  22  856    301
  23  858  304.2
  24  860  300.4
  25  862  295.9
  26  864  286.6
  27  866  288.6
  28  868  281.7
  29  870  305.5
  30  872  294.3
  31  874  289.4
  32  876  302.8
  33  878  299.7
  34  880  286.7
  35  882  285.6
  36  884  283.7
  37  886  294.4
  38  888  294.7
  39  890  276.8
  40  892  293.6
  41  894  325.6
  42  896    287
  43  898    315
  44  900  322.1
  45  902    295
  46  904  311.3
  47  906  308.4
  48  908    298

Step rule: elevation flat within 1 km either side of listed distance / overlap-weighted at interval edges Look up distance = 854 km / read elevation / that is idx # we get 297.9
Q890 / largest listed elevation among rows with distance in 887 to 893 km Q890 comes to 294.7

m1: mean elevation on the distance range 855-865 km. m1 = 298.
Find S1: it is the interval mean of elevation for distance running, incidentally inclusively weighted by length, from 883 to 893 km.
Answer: 289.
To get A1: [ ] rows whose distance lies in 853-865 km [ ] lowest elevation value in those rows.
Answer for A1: 286.6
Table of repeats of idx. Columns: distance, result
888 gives 294.7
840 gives 284.7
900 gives 322.1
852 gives 302.7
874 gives 289.4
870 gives 305.5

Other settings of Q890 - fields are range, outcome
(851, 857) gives 302.7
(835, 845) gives 313.2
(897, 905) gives 322.1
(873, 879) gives 302.8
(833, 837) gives 304.2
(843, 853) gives 314.1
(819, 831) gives 332.8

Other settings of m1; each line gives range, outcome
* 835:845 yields 302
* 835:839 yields 302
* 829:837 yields 292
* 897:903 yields 311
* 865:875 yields 292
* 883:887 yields 289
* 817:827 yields 303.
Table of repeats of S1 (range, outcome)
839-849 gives 304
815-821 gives 292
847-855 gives 305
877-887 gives 290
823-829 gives 310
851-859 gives 301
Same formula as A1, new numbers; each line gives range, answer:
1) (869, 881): 286.7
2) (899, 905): 295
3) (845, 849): 302.1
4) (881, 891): 276.8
